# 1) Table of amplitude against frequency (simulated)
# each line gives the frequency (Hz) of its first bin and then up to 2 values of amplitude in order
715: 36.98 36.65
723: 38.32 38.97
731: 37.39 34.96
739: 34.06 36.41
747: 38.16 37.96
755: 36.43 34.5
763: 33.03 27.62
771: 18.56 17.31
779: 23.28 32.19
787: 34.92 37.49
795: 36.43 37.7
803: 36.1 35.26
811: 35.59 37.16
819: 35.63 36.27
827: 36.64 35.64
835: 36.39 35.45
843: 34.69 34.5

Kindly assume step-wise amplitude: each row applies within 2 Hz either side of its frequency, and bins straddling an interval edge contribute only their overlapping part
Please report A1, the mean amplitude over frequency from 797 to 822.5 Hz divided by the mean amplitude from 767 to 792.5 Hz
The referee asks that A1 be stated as 1.3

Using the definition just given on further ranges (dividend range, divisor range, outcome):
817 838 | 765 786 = 1.48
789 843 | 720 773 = 1.05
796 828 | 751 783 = 1.29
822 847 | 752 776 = 1.24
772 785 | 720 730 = 0.62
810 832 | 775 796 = 1.16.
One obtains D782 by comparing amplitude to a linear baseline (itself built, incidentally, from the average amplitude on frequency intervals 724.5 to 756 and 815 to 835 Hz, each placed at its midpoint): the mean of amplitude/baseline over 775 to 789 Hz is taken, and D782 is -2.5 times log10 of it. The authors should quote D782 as 0.28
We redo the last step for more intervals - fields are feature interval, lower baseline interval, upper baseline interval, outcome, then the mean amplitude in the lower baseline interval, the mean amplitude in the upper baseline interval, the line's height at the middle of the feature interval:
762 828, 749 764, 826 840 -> 0.112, 35.6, 36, 35.8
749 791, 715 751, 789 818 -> 0.221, 36.9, 36.5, 36.7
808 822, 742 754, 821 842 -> 0.007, 37.5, 36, 36.3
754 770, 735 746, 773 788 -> -0.038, 35.5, 26.4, 30.6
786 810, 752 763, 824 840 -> -0.019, 35.2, 36.1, 35.7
